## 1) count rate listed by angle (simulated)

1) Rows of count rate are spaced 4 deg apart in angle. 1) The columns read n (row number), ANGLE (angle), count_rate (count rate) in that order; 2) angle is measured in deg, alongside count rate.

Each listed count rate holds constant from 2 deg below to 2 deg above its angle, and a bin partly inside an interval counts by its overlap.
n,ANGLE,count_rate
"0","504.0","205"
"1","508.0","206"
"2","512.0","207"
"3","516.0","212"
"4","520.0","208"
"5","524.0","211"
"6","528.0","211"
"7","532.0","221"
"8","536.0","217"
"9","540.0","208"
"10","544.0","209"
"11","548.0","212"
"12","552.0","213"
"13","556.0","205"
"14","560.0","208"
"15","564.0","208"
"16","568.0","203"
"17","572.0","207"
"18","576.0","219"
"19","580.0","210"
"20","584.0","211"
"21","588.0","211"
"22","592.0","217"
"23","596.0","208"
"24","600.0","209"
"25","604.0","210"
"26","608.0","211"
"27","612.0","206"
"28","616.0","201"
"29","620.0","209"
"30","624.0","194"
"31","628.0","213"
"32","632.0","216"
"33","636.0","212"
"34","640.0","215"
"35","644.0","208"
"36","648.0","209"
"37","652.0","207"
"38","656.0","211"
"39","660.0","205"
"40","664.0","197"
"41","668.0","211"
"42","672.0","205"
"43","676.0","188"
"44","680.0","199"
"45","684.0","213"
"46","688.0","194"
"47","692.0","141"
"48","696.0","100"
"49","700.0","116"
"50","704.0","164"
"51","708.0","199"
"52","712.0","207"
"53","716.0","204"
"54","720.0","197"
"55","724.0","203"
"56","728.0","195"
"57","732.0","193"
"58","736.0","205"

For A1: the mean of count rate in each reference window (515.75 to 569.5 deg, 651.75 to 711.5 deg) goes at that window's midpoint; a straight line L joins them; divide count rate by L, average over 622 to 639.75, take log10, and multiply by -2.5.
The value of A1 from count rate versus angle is -0.09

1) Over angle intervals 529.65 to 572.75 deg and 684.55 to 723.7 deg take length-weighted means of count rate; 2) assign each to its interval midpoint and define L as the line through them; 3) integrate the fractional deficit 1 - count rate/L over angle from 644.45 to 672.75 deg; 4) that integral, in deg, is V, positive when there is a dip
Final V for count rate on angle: -3.6 deg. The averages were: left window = 210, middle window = 207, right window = 172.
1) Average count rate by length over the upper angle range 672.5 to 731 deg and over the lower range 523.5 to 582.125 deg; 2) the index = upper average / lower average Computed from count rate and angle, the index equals 0.86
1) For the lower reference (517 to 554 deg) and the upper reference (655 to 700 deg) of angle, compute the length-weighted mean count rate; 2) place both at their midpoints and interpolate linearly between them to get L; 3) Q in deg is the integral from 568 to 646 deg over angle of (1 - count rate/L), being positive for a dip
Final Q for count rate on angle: -4.6 deg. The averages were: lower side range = 212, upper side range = 184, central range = 210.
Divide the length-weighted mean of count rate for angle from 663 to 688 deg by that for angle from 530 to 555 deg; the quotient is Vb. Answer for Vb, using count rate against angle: 0.9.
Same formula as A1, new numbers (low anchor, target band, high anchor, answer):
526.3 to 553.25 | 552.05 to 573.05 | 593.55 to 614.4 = 0.025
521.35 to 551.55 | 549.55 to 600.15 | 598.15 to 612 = 0.004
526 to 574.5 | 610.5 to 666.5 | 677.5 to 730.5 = -0.080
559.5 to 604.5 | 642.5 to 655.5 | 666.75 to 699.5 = -0.108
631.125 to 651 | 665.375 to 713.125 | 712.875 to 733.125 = 0.151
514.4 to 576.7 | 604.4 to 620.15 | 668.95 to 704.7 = -0.083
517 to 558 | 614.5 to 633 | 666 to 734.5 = -0.050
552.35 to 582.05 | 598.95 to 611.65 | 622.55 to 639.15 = -0.001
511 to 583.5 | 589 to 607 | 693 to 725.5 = -0.066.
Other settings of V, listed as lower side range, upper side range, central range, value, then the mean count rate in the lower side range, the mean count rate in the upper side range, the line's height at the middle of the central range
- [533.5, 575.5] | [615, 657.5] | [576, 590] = -0.2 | 210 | 209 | 209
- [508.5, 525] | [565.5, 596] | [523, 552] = -0.4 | 209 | 211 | 210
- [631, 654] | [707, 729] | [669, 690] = 0.6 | 211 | 201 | 206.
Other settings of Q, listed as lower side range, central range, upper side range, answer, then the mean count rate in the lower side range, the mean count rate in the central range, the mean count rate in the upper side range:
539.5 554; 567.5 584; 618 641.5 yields 0.0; 211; 211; 210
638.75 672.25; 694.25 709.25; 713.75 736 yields 4.4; 208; 143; 199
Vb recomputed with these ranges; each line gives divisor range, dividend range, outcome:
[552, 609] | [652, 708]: 0.87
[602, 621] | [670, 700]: 0.83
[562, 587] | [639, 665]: 0.99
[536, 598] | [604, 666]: 0.99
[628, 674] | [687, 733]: 0.84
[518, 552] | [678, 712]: 0.79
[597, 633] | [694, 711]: 0.72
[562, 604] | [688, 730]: 0.83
